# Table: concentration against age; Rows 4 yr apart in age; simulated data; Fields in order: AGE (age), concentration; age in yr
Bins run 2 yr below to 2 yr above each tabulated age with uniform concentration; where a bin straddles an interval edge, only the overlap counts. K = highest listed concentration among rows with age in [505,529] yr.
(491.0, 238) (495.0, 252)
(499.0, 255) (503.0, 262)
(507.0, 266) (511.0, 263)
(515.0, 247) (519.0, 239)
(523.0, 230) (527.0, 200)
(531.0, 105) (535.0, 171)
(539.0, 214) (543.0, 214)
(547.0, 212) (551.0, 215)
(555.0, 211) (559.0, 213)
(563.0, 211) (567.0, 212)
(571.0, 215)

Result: 266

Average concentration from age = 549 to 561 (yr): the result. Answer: 213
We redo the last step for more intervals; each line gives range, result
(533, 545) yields 200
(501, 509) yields 264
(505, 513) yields 264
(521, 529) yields 215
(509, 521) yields 250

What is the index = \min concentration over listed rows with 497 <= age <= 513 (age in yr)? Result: 255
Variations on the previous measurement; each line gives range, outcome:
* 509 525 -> 230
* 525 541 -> 105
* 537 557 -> 211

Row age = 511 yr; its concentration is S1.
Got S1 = 263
